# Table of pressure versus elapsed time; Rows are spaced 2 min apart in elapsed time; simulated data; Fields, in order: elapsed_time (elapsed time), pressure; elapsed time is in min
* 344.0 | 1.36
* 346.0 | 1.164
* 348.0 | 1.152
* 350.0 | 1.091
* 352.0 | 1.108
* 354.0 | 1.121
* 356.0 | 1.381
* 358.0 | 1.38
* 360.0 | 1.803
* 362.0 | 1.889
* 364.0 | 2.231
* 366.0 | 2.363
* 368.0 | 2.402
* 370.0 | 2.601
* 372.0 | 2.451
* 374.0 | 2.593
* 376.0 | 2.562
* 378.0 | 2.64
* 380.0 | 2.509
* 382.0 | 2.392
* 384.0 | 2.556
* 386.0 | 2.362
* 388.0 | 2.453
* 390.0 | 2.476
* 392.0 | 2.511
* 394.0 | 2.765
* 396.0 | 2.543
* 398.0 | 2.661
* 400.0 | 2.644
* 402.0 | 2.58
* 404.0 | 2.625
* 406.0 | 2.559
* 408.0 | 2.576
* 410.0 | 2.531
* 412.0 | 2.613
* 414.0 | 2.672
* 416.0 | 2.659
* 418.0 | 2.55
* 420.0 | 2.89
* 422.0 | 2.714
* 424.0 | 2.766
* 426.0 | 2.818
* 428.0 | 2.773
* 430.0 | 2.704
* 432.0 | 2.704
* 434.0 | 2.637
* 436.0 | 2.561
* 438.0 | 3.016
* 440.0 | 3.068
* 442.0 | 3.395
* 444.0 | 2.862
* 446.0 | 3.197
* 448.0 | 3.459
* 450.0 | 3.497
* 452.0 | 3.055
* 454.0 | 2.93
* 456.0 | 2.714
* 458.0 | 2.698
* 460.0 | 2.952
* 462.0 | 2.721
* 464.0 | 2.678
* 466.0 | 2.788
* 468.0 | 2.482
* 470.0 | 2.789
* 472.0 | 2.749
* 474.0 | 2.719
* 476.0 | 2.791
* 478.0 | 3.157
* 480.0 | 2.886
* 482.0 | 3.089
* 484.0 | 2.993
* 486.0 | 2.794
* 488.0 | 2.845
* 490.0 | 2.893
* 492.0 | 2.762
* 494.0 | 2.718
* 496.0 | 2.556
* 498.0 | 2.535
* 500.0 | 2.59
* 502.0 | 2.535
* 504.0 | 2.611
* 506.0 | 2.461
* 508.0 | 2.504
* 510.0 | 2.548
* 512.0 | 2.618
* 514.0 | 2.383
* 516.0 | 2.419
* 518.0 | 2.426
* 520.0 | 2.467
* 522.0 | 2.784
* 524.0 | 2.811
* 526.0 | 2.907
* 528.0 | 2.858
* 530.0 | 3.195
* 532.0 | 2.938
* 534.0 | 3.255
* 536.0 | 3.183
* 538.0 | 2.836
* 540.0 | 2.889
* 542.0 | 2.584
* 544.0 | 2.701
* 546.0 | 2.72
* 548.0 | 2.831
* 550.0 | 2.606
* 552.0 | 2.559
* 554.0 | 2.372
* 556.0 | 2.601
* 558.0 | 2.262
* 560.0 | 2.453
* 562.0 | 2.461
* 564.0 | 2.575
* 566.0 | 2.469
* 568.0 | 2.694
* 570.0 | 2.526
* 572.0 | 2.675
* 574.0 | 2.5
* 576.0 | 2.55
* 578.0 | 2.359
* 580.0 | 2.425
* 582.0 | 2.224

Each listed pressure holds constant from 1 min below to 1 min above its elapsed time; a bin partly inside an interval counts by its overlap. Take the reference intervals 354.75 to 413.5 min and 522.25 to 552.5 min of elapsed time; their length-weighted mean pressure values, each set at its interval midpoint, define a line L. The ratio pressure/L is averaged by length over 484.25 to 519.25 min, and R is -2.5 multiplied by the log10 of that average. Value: 0.059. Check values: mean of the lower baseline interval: 2.4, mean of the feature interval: 2.61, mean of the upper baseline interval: 2.86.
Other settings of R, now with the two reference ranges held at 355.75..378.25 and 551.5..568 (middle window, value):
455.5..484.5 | -0.19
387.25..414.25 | -0.15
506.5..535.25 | -0.13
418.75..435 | -0.20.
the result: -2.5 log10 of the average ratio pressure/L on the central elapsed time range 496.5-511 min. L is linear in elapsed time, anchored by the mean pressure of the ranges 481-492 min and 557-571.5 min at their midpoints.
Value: 0.11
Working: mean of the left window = 2.91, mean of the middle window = 2.54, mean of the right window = 2.5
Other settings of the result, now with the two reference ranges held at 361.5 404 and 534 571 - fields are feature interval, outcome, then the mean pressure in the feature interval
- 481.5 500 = -0.08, 2.78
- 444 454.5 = -0.25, 3.21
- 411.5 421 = -0.06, 2.68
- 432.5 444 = -0.15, 2.92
